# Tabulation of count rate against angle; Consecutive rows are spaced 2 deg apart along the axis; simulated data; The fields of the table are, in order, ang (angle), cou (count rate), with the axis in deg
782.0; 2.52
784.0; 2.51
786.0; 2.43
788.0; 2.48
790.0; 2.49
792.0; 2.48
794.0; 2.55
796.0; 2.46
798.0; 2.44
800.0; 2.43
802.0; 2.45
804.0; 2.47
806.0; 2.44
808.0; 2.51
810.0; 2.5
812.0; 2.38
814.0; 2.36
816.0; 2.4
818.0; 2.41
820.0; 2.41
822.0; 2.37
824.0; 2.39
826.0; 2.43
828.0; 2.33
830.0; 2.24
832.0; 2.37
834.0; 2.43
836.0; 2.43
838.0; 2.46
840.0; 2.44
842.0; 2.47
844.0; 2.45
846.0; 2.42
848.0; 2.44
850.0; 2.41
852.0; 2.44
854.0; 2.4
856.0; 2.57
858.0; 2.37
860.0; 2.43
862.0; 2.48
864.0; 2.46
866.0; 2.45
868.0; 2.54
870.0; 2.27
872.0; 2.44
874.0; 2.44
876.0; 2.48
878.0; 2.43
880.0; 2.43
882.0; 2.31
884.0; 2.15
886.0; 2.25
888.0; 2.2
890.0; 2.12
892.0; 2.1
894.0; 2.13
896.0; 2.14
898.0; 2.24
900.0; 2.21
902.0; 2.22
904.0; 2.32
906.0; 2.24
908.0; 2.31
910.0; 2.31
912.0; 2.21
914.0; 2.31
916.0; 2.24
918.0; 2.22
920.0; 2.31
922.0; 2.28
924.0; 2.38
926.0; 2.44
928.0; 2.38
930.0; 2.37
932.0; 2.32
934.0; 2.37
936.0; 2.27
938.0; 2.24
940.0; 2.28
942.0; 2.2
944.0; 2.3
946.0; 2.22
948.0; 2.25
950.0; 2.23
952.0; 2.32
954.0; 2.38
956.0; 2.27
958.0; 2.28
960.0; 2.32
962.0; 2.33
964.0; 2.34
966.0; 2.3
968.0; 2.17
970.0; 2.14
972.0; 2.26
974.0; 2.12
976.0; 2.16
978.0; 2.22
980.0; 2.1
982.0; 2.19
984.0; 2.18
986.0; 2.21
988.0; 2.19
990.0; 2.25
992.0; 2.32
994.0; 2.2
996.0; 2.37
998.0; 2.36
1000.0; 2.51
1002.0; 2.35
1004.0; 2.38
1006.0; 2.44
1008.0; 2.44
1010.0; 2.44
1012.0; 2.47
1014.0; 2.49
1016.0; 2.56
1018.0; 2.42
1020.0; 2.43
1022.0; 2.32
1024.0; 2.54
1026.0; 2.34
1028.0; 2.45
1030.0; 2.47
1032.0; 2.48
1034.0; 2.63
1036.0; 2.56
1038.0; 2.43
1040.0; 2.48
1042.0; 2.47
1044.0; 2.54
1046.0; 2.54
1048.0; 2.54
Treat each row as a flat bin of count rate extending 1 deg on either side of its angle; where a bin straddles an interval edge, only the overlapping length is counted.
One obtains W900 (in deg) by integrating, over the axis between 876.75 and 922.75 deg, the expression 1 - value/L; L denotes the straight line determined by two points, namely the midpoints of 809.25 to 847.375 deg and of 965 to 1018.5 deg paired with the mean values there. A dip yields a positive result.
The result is 2.19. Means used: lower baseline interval 2.4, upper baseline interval 2.3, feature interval 2.25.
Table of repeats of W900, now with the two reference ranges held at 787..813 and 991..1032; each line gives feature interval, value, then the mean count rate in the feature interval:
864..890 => 0.9 deg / 2.36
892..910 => 1.6 deg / 2.22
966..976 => 1.0 deg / 2.18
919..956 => 1.9 deg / 2.31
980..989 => 0.9 deg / 2.18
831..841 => 0.1 deg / 2.43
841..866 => 0.1 deg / 2.45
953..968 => 0.8 deg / 2.31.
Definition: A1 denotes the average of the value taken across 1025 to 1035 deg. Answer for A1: 2.47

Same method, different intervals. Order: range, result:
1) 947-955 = 2.29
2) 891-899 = 2.15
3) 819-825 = 2.39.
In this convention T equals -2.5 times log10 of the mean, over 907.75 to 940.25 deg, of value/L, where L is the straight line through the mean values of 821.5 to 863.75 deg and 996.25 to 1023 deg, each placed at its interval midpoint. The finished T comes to 0.05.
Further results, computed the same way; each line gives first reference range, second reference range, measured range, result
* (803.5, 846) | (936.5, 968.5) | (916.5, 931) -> -0.01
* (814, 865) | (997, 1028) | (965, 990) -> 0.11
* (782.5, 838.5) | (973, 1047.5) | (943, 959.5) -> 0.05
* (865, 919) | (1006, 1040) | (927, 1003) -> 0.05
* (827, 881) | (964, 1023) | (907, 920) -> 0.05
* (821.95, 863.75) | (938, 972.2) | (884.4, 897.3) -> 0.09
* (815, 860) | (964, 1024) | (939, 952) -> 0.04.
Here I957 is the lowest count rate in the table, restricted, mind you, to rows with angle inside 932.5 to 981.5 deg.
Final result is 2.1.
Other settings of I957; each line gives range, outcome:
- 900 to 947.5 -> 2.2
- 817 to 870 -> 2.24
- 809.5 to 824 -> 2.36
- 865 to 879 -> 2.27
